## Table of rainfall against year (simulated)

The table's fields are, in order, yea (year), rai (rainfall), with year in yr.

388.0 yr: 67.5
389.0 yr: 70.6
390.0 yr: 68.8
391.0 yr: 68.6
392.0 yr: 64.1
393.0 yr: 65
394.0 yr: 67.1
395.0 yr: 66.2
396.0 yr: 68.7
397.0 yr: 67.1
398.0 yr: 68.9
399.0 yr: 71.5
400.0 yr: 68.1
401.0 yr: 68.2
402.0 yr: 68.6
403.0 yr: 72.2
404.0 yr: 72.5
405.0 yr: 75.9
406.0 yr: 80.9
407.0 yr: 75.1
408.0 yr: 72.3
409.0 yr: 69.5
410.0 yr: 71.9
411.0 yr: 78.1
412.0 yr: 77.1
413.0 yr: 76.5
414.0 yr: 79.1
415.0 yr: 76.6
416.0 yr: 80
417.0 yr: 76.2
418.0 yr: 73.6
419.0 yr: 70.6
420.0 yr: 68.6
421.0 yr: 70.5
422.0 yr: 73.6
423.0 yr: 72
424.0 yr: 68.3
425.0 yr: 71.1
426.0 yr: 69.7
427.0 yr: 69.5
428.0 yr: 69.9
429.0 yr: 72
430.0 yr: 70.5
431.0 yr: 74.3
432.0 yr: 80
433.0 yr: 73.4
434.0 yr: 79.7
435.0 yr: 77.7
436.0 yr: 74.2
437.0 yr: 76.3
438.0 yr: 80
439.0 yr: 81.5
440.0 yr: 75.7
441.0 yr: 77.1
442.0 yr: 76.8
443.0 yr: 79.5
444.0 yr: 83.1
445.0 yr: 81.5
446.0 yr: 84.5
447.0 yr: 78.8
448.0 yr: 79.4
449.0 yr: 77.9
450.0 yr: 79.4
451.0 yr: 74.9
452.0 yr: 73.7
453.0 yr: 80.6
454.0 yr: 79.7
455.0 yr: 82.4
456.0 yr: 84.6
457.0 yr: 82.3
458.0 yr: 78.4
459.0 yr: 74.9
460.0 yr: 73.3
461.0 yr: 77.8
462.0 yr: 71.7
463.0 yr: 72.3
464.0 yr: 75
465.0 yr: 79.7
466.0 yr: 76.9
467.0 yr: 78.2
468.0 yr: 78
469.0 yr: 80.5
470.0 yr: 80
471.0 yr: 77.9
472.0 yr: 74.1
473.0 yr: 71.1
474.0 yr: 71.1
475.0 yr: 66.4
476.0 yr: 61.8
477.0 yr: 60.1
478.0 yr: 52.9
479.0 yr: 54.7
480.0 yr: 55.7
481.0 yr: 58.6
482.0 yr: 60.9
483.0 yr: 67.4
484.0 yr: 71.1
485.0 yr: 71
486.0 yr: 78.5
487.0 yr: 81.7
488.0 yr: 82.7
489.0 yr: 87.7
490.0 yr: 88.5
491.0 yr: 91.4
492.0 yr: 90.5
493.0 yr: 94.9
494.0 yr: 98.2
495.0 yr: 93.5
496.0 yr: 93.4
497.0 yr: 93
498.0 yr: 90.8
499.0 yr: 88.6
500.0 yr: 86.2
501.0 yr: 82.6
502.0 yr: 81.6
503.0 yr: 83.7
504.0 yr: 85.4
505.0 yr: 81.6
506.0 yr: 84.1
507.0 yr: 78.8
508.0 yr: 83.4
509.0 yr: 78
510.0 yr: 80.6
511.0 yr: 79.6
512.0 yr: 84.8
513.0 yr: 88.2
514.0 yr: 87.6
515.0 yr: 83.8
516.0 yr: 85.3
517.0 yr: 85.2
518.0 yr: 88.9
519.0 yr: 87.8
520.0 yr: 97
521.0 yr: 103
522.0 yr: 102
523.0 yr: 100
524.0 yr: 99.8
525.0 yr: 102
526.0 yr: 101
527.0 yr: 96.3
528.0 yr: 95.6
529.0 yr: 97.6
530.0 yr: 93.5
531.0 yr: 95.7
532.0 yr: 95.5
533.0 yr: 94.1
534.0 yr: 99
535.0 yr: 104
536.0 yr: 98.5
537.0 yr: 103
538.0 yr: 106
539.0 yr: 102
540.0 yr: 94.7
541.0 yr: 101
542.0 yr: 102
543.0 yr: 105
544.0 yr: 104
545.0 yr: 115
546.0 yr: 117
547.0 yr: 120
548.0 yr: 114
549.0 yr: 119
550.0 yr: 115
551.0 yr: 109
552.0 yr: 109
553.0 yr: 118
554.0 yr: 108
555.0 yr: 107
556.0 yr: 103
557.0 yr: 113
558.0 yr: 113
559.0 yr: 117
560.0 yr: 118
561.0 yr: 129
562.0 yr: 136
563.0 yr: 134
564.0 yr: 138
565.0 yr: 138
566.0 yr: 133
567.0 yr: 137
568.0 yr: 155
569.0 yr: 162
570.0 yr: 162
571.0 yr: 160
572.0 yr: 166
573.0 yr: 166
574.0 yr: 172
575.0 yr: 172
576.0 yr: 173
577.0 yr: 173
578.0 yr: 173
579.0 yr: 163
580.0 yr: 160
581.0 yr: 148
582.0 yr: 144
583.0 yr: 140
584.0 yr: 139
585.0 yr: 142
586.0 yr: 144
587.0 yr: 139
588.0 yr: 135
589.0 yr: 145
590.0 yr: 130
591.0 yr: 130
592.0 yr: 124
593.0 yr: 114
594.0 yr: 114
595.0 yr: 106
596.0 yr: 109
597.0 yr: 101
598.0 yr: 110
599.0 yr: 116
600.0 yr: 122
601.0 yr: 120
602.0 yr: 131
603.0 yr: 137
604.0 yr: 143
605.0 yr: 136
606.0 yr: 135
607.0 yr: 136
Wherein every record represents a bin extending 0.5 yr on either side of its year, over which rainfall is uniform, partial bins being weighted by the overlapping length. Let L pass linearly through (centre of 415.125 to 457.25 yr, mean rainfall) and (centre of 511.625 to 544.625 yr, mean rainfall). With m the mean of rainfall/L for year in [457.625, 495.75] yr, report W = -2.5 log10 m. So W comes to 0.134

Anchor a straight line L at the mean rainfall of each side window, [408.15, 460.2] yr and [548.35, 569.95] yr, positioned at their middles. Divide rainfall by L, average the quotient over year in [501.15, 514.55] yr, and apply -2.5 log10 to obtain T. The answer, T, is 0.26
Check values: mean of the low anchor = 76.2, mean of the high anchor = 125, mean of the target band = 82.9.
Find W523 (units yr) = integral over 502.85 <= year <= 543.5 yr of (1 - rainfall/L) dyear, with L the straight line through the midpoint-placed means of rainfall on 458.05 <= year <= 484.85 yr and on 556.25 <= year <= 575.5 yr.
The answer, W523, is 6.2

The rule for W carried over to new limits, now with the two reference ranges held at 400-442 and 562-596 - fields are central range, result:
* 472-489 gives 0.440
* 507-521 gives 0.330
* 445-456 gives 0.104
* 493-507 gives 0.242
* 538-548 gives 0.206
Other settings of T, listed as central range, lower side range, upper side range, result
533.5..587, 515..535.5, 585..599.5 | -0.17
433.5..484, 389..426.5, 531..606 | 0.19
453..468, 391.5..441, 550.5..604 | 0.16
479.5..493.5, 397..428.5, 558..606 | 0.30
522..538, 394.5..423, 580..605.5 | 0.12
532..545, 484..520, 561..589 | 0.17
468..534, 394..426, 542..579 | 0.29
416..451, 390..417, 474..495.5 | -0.04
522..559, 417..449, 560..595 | 0.21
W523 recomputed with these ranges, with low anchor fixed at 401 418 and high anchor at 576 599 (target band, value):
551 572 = -0.42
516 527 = 1.67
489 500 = 1.30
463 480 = 4.47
